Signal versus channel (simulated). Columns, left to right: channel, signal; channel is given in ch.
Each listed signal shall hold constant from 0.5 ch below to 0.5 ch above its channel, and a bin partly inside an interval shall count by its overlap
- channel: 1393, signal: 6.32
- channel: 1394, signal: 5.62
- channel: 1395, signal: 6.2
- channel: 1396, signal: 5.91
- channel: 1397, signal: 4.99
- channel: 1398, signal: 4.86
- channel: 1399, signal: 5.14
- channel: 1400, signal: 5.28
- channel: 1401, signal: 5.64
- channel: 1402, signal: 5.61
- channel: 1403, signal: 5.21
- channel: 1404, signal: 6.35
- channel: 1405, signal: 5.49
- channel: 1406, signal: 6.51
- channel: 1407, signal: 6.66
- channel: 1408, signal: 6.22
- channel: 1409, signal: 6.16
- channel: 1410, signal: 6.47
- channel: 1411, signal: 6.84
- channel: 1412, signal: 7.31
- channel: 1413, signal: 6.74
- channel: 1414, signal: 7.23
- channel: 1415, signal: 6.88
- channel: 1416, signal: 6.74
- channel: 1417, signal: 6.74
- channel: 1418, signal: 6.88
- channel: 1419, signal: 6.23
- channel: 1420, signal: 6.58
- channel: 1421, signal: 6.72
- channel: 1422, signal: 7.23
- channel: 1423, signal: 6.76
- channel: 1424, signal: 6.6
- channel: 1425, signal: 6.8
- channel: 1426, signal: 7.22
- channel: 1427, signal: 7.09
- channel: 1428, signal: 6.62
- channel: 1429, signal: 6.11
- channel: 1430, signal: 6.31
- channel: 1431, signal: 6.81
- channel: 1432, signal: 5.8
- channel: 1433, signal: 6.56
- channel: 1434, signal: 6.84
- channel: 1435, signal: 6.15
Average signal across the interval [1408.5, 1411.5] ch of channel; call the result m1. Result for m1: 6.49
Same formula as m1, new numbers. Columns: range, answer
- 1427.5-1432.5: 6.33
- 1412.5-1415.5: 6.95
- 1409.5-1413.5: 6.84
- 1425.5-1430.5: 6.67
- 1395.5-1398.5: 5.25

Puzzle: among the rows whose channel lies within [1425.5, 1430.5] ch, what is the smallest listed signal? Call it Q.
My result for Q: 6.11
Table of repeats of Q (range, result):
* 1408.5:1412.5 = 6.16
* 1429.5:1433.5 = 5.8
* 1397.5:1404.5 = 4.86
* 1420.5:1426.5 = 6.6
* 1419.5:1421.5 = 6.58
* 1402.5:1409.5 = 5.21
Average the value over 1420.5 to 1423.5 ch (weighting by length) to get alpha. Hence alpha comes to 6.9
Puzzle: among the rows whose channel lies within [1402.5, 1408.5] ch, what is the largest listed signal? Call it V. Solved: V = 6.66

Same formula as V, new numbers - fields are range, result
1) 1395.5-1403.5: 5.91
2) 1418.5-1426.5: 7.23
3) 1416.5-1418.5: 6.88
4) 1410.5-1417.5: 7.31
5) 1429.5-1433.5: 6.81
